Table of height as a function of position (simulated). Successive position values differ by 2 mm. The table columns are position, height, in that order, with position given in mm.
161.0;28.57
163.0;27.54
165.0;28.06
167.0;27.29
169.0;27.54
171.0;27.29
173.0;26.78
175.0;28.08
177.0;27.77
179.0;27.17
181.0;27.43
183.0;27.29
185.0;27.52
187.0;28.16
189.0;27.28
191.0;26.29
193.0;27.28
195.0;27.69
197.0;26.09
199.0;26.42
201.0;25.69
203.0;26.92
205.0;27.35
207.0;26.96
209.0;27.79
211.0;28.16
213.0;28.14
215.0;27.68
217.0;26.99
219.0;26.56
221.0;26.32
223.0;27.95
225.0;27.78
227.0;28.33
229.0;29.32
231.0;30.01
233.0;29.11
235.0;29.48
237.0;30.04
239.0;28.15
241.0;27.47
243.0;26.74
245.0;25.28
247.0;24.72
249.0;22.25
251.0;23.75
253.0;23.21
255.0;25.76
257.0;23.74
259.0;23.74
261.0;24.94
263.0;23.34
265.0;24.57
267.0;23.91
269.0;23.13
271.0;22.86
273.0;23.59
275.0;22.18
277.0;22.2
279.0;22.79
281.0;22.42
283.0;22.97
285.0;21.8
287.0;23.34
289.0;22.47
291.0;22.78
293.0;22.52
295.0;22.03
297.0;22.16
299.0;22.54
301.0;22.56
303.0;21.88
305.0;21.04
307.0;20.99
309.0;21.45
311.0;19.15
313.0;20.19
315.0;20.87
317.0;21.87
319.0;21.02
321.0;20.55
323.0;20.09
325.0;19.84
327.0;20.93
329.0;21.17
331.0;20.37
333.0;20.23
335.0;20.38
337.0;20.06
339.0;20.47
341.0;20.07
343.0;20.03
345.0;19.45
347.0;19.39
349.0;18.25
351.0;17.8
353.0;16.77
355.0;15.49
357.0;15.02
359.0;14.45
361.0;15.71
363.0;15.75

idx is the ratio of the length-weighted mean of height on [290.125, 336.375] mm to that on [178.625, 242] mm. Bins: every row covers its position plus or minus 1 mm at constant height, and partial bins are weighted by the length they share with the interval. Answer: 0.76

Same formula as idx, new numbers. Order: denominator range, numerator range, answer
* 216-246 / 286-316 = 0.78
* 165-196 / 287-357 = 0.75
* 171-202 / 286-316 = 0.80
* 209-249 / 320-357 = 0.70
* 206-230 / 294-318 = 0.77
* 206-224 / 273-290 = 0.82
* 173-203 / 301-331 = 0.77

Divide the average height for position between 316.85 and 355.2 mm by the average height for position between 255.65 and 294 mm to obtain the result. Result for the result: 0.9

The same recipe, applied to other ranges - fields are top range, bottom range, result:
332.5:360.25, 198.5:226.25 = 0.67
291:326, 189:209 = 0.79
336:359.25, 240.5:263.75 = 0.74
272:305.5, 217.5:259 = 0.84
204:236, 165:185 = 1.02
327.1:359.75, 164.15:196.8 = 0.69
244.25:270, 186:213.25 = 0.89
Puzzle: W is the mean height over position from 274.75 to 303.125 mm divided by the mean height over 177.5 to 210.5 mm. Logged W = 0.83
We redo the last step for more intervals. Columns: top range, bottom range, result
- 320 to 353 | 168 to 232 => 0.72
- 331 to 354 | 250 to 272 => 0.81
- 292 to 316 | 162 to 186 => 0.78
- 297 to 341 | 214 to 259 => 0.78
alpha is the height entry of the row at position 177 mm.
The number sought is 27.77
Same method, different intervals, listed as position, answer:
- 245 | 25.28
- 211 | 28.16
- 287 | 23.34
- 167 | 27.29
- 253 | 23.21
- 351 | 17.8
